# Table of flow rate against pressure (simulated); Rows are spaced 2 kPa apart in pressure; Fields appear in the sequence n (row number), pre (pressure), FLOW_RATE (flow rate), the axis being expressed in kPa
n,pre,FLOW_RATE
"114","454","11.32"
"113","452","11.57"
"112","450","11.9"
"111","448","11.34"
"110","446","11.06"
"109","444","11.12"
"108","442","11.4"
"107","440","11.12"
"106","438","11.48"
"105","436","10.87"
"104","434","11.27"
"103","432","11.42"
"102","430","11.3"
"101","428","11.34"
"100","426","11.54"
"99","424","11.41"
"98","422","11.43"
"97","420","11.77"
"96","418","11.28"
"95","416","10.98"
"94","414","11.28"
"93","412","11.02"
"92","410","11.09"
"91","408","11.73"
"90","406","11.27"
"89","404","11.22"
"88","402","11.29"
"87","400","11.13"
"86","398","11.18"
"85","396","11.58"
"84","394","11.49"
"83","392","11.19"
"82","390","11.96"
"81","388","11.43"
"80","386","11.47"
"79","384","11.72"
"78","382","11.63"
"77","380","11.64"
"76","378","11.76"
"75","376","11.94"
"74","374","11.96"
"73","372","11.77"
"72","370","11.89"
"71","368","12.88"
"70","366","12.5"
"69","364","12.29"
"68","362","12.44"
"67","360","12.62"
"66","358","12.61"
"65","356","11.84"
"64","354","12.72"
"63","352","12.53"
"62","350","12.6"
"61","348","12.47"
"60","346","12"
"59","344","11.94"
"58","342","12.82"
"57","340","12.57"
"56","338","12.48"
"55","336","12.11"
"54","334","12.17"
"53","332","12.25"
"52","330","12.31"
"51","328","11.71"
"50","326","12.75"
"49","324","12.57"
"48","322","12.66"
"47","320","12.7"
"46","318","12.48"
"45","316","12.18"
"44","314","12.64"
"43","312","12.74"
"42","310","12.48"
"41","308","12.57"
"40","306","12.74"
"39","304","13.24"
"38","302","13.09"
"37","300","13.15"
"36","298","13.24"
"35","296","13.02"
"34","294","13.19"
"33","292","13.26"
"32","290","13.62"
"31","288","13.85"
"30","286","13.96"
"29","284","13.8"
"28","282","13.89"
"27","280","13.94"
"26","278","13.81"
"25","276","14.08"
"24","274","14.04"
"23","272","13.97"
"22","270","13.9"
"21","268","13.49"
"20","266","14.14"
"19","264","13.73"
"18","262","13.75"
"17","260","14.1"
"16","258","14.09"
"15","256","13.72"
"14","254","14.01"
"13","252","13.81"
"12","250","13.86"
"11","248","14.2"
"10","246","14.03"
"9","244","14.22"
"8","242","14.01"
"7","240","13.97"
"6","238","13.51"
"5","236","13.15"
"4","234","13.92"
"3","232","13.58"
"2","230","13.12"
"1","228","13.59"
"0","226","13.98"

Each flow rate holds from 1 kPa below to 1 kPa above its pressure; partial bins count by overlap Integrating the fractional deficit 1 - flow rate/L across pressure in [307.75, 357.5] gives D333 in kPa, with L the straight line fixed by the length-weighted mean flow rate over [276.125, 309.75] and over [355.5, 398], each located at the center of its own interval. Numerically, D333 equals 1.1 kPa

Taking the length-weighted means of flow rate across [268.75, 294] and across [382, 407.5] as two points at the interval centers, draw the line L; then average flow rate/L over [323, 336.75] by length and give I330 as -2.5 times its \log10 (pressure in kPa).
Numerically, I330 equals 0.05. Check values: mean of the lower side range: 13.8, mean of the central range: 12.3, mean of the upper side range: 11.4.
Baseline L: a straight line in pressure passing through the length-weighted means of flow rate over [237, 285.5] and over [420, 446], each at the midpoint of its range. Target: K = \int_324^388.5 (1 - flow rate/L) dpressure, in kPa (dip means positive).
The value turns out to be 1.5 kPa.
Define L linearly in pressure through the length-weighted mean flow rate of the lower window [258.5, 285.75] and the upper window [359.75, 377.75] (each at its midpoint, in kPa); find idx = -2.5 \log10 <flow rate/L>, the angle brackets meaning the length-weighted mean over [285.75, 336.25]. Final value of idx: 0.04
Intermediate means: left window 13.9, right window 12.2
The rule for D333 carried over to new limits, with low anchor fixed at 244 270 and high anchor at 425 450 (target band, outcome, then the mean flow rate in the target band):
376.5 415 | 1.5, 11.4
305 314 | 0.4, 12.6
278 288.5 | -0.3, 13.9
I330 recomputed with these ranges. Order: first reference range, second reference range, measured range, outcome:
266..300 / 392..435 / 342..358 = 0.011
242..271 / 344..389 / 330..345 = 0.023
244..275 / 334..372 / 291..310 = 0.019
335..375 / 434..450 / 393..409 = 0.038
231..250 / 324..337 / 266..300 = -0.049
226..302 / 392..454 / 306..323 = 0.035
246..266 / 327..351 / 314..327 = 0.008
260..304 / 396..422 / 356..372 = -0.022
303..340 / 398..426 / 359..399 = -0.012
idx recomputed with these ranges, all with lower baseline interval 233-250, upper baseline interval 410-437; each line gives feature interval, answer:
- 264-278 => -0.04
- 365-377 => -0.01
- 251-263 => -0.02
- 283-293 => -0.04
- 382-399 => 0.02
